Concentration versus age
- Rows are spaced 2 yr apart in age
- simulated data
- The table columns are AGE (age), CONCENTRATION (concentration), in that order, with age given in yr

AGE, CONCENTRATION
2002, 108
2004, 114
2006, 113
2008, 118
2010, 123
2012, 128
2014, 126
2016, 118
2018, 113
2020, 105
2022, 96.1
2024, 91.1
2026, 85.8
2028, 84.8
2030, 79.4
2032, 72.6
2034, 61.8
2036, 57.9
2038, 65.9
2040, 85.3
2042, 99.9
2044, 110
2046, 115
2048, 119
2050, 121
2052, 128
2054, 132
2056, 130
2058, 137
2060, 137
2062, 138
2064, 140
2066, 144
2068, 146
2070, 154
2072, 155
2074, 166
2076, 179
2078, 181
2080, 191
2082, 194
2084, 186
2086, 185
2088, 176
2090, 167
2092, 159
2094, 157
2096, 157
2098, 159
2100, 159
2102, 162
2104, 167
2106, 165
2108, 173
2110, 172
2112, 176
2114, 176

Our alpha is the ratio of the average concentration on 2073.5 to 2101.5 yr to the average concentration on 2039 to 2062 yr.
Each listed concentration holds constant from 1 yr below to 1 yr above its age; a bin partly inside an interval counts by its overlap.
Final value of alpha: 1.4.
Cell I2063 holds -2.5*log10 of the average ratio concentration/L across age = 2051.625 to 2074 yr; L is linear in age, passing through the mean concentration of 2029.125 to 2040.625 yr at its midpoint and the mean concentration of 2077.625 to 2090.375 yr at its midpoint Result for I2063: -0.06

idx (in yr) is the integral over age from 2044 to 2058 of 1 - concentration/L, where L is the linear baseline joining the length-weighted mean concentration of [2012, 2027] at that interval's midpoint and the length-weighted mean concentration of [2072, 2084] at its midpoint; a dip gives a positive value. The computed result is 2.13 yr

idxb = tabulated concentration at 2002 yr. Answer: 108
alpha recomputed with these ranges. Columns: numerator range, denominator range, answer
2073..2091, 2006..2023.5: 1.57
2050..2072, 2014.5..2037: 1.56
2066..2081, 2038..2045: 1.77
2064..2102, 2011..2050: 1.73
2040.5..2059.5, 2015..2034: 1.31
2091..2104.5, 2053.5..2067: 1.17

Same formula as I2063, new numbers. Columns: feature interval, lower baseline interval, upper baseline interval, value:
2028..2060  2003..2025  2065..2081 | 0.35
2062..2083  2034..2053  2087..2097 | -0.19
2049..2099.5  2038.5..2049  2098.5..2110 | -0.16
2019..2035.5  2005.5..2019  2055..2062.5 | 0.43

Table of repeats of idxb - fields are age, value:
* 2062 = 138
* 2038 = 65.9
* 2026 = 85.8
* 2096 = 157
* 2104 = 167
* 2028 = 84.8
